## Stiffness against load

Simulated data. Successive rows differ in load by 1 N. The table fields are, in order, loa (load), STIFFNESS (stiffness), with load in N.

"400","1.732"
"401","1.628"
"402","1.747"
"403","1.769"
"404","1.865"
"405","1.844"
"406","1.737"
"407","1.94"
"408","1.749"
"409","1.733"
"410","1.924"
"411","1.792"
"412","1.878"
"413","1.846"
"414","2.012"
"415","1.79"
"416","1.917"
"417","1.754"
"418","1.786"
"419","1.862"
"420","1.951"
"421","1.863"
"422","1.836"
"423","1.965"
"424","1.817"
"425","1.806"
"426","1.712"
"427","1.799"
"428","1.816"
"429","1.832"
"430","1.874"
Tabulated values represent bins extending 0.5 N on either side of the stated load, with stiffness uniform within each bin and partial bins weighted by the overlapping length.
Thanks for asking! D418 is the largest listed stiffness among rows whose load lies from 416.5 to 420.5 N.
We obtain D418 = 1.951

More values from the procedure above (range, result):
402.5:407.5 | 1.94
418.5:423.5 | 1.965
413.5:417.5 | 2.012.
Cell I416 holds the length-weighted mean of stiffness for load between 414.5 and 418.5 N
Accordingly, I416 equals 1.81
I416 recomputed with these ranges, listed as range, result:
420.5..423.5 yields 1.89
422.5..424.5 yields 1.89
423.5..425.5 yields 1.81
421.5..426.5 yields 1.83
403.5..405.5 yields 1.85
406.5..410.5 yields 1.84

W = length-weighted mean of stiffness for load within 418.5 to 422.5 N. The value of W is 1.88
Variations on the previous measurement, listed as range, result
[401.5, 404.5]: 1.79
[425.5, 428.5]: 1.78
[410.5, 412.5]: 1.83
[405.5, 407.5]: 1.84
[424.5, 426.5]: 1.76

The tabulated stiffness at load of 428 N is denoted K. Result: 1.816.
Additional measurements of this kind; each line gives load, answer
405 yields 1.844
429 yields 1.832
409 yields 1.733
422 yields 1.836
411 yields 1.792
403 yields 1.769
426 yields 1.712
